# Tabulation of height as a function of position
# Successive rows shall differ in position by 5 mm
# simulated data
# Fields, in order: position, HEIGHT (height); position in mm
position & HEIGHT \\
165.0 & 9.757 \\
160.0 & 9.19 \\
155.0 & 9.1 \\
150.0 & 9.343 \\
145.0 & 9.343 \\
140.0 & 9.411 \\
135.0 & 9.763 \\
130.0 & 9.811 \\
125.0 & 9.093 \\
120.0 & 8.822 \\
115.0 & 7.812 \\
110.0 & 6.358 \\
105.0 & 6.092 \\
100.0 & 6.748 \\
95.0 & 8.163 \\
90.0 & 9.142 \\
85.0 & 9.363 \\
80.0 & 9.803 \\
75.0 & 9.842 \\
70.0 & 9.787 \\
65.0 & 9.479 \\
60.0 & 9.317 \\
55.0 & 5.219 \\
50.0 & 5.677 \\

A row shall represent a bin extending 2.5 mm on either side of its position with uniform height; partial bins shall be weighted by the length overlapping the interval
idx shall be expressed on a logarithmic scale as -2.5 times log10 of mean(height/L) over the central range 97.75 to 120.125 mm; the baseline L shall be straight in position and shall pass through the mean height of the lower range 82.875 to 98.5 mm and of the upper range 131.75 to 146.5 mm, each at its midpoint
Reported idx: 0.280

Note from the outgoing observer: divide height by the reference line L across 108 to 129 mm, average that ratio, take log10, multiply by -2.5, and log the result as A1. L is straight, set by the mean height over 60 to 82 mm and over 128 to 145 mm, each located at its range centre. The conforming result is 0.18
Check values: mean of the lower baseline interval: 9.68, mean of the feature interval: 8.19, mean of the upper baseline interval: 9.61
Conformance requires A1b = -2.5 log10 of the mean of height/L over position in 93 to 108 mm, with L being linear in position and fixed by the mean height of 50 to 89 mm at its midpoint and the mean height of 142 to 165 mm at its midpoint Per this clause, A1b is 0.28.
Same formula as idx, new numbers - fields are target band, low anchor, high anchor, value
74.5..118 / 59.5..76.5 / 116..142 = 0.17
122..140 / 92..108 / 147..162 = -0.15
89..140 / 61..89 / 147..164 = 0.15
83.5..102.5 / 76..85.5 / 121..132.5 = 0.16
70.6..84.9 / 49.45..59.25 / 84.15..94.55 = -0.21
